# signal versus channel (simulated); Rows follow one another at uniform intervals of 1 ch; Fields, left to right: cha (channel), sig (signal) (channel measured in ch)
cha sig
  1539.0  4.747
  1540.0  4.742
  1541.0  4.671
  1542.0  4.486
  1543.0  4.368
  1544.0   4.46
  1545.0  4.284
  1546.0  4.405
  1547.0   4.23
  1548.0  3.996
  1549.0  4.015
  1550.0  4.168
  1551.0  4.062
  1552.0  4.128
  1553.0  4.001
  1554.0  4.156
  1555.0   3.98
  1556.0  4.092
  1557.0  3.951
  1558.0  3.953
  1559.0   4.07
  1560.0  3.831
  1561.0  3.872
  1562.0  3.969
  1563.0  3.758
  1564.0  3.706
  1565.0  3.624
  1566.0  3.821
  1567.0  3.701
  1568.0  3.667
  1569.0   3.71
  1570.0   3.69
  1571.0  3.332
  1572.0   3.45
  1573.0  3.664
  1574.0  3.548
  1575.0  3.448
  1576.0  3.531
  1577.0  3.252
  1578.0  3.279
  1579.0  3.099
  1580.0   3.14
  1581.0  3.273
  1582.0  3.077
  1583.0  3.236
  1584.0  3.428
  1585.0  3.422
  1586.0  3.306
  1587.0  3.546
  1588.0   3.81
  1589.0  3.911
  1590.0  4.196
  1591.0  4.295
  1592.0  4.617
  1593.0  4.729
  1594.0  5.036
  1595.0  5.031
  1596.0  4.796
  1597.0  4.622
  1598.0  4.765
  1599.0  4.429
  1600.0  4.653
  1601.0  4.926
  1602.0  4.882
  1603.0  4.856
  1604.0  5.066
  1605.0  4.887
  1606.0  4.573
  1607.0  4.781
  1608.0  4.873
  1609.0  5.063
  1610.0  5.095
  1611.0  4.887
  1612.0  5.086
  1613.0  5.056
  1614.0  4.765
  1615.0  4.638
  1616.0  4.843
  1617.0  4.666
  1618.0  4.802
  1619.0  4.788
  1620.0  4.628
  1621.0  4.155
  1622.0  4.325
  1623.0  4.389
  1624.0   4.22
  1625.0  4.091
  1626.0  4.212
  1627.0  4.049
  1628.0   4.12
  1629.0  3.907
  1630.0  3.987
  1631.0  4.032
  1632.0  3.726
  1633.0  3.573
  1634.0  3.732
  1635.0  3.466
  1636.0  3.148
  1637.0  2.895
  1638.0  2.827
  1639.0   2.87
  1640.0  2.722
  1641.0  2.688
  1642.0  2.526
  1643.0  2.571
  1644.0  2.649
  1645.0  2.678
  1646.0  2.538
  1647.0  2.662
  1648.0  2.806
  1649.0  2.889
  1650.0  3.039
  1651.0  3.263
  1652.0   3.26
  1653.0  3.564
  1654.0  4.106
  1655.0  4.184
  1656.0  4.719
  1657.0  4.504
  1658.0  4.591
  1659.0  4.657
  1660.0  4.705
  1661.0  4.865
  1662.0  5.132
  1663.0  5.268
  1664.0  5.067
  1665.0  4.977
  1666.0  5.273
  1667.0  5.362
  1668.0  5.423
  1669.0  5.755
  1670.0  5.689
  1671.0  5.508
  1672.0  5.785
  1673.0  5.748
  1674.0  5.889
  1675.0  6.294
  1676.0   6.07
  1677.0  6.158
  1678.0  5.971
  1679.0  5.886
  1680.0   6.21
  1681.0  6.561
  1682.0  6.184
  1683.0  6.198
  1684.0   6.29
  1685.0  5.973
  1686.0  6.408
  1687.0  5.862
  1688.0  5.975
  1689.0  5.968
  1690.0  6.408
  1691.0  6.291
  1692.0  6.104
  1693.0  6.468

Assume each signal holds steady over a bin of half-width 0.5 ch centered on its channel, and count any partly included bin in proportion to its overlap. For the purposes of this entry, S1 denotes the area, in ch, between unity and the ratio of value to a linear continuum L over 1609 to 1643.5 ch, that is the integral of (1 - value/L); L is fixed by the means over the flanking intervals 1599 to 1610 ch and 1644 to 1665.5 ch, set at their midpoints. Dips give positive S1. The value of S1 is 3.7 ch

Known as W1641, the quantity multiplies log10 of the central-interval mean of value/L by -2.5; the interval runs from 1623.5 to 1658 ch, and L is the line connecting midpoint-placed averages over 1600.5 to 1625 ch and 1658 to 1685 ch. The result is 0.44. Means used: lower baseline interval 4.75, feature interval 3.44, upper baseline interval 5.64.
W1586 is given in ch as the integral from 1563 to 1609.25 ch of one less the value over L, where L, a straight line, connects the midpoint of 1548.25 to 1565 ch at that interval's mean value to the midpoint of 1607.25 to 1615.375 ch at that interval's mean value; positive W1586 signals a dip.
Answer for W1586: 4.91 ch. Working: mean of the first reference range 3.97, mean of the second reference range 4.93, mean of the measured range 4.03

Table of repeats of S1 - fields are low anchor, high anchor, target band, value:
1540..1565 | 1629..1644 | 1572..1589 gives 1.84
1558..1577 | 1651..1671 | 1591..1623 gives -4.87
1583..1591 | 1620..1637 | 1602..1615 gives -3.74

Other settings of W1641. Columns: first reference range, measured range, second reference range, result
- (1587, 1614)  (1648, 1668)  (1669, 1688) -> 0.29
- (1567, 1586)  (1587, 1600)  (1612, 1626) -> -0.16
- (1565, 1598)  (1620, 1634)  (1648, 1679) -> 0.09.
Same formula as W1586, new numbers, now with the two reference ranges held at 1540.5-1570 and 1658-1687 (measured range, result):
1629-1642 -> 4.7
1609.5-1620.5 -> 0.1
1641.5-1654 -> 5.7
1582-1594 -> 1.6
